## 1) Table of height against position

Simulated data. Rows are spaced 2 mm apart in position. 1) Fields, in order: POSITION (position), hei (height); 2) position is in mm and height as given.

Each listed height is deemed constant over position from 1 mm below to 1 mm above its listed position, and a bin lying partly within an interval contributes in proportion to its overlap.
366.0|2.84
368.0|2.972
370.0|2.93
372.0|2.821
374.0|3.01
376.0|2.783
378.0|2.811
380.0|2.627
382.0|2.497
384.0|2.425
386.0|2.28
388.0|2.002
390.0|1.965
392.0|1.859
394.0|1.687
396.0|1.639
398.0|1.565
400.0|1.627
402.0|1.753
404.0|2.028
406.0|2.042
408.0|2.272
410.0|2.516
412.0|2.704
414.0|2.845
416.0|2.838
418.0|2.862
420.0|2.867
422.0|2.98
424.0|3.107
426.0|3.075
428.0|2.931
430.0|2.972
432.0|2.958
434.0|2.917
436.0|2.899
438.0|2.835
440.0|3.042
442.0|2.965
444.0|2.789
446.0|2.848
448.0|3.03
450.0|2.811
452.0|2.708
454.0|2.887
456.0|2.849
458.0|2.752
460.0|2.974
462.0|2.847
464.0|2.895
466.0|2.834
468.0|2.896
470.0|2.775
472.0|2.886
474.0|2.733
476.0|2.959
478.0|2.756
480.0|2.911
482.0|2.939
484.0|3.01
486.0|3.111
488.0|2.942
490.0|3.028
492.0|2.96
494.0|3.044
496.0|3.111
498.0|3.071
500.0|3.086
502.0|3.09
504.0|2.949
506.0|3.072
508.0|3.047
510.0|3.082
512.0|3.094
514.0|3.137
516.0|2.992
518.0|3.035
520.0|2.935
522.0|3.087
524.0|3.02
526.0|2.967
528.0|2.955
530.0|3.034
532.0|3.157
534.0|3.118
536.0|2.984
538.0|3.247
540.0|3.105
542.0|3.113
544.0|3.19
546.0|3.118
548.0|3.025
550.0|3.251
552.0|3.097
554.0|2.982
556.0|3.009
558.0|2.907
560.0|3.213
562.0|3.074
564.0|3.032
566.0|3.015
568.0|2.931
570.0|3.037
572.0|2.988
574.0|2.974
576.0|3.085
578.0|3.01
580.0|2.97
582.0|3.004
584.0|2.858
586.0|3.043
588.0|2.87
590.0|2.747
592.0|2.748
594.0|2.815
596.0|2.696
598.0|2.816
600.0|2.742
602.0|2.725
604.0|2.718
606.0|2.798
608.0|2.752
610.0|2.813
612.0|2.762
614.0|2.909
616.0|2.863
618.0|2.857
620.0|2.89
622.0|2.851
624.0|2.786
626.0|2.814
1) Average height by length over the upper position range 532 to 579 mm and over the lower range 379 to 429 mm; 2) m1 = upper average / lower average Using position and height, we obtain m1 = 1.30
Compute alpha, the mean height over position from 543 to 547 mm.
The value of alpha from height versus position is 3.15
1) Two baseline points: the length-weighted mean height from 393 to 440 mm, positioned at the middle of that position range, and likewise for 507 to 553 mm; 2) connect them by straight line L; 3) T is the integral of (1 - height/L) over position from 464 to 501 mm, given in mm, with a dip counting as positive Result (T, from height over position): -1.3 mm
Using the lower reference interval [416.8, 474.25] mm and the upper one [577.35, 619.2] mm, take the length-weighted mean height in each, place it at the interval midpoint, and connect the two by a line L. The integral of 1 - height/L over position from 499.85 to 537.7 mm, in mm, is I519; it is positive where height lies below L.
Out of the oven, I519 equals -2.40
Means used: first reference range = 2.9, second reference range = 2.83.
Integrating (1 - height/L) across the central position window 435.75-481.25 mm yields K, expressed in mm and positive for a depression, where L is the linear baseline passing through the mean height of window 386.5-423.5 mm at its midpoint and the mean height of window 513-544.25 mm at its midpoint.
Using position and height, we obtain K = -4.8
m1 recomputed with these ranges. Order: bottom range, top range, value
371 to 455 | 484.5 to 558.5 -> 1.19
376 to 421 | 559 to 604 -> 1.29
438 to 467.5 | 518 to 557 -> 1.07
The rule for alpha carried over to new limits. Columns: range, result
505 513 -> 3.07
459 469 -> 2.89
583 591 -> 2.88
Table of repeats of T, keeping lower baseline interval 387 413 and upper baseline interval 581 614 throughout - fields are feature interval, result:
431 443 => -4.5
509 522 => -3.1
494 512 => -4.9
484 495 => -3.1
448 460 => -3.4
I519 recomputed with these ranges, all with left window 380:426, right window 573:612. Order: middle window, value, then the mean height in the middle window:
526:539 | -1.91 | 3.07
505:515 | -1.80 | 3.09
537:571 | -4.21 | 3.08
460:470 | -1.53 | 2.87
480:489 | -1.58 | 2.99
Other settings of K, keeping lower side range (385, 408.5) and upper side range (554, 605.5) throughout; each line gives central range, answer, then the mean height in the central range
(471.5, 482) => -2.32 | 2.86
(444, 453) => -2.75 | 2.84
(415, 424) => -4.01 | 2.91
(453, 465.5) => -3.50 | 2.87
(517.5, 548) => -4.77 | 3.07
